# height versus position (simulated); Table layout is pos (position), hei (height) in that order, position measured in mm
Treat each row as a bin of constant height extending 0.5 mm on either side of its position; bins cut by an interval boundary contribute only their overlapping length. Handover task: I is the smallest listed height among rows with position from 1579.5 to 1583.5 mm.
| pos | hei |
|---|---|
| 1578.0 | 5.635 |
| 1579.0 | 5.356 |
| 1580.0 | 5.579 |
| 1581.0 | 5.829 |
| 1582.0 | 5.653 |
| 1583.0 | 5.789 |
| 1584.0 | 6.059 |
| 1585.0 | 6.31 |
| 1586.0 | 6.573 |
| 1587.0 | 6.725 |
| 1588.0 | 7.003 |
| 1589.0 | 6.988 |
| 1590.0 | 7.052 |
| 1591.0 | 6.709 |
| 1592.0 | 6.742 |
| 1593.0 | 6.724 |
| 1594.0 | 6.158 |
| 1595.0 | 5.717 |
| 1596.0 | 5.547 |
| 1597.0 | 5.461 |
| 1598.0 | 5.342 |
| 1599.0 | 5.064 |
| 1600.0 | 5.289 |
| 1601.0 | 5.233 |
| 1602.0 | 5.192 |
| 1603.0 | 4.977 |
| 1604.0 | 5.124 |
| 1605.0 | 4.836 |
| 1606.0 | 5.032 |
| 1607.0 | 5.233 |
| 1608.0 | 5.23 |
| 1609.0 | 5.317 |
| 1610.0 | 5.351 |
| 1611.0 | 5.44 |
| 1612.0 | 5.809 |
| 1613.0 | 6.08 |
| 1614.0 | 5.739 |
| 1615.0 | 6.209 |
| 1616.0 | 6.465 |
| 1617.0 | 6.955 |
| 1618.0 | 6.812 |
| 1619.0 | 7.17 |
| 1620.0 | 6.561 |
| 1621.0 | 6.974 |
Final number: 5.579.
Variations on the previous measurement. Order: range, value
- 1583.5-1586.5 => 6.059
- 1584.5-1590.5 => 6.31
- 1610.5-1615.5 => 5.44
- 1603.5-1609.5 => 4.836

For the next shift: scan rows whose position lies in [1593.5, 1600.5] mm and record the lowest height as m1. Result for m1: 5.064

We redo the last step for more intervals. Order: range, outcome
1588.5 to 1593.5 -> 6.709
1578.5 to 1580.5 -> 5.356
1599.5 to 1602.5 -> 5.192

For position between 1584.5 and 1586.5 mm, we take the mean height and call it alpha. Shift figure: 6.44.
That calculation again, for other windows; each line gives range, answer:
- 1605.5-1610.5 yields 5.23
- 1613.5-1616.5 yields 6.14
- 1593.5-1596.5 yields 5.81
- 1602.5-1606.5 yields 4.99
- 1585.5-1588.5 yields 6.77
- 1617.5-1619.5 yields 6.99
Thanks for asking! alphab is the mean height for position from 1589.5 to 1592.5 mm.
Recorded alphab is 6.83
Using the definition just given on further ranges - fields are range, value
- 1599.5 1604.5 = 5.16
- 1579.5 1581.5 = 5.7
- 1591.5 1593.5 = 6.73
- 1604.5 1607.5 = 5.03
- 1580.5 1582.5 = 5.74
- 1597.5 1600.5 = 5.23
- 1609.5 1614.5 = 5.68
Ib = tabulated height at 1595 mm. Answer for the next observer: 5.717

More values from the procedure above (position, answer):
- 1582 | 5.653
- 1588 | 7.003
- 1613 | 6.08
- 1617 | 6.955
